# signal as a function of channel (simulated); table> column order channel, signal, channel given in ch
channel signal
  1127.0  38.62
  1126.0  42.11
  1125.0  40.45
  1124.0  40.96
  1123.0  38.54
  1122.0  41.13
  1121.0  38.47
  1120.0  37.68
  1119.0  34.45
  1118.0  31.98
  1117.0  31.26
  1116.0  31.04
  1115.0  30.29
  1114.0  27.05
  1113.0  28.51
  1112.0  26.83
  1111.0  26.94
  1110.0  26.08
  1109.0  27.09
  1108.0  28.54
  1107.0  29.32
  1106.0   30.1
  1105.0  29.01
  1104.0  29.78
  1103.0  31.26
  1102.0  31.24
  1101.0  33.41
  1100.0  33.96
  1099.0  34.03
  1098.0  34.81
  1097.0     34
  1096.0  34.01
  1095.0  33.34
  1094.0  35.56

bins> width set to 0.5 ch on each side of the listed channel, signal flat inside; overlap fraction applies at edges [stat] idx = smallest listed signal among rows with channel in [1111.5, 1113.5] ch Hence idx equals 26.83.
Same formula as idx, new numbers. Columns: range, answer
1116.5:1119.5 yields 31.26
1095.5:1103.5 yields 31.24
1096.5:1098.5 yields 34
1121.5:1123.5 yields 38.54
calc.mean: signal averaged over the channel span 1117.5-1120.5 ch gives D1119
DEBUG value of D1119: 34.7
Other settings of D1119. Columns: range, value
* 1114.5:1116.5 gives 30.7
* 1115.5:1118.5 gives 31.4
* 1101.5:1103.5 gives 31.2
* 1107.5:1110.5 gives 27.2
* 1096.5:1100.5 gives 34.2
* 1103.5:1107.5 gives 29.6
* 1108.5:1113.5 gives 27.1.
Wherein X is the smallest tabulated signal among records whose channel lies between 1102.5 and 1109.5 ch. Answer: 27.09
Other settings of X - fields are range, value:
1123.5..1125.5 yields 40.45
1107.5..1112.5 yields 26.08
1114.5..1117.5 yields 30.29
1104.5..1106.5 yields 29.01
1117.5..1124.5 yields 31.98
